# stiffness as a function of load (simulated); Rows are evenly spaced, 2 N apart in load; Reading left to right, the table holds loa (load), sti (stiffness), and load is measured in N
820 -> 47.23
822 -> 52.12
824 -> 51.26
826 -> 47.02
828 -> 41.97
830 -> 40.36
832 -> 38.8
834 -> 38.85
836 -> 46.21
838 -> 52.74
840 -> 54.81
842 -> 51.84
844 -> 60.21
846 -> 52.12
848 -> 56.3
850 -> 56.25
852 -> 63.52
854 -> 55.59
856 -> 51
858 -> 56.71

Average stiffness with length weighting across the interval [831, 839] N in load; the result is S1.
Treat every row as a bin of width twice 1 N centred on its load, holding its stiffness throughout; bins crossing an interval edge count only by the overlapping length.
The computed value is 44.2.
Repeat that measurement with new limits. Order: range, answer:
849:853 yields 59.9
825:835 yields 41.4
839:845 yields 55.6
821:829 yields 48.1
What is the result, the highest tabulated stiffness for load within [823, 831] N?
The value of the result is 51.26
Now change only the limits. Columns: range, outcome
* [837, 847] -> 60.21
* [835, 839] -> 52.74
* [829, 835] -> 40.36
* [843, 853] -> 63.52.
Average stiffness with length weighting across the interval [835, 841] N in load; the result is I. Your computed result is 51.3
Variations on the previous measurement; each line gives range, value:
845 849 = 54.2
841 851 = 55.3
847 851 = 56.3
